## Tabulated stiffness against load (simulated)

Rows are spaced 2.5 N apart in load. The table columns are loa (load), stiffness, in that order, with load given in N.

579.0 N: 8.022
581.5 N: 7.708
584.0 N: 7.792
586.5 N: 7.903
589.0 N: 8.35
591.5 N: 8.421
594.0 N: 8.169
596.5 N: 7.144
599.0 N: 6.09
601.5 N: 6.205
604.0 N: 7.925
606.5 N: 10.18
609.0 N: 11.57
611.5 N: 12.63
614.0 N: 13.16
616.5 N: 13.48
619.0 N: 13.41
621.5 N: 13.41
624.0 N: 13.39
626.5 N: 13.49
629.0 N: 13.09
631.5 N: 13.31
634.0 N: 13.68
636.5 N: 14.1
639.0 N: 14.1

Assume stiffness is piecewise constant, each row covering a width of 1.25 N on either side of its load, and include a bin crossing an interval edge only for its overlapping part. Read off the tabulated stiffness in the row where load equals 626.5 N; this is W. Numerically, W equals 13.49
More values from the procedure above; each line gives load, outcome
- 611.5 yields 12.63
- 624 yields 13.39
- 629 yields 13.09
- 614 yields 13.16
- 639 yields 14.1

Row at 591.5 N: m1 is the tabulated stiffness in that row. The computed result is 8.421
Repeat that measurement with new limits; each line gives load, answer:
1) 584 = 7.792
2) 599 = 6.09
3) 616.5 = 13.48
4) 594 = 8.169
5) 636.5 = 14.1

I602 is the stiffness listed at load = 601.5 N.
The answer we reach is 6.205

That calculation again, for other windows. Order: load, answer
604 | 7.925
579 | 8.022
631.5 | 13.31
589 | 8.35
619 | 13.41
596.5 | 7.144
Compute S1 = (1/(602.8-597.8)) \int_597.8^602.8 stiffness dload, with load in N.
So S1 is 6.17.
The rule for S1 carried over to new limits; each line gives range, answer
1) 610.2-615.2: 12.9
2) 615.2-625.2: 13.4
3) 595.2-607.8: 7.53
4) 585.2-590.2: 8.12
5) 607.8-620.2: 12.9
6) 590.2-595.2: 8.3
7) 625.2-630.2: 13.3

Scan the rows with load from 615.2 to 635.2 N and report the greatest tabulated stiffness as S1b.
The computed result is 13.68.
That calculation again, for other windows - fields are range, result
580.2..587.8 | 7.903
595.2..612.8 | 12.63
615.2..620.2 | 13.48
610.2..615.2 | 13.16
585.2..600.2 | 8.421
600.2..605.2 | 7.925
